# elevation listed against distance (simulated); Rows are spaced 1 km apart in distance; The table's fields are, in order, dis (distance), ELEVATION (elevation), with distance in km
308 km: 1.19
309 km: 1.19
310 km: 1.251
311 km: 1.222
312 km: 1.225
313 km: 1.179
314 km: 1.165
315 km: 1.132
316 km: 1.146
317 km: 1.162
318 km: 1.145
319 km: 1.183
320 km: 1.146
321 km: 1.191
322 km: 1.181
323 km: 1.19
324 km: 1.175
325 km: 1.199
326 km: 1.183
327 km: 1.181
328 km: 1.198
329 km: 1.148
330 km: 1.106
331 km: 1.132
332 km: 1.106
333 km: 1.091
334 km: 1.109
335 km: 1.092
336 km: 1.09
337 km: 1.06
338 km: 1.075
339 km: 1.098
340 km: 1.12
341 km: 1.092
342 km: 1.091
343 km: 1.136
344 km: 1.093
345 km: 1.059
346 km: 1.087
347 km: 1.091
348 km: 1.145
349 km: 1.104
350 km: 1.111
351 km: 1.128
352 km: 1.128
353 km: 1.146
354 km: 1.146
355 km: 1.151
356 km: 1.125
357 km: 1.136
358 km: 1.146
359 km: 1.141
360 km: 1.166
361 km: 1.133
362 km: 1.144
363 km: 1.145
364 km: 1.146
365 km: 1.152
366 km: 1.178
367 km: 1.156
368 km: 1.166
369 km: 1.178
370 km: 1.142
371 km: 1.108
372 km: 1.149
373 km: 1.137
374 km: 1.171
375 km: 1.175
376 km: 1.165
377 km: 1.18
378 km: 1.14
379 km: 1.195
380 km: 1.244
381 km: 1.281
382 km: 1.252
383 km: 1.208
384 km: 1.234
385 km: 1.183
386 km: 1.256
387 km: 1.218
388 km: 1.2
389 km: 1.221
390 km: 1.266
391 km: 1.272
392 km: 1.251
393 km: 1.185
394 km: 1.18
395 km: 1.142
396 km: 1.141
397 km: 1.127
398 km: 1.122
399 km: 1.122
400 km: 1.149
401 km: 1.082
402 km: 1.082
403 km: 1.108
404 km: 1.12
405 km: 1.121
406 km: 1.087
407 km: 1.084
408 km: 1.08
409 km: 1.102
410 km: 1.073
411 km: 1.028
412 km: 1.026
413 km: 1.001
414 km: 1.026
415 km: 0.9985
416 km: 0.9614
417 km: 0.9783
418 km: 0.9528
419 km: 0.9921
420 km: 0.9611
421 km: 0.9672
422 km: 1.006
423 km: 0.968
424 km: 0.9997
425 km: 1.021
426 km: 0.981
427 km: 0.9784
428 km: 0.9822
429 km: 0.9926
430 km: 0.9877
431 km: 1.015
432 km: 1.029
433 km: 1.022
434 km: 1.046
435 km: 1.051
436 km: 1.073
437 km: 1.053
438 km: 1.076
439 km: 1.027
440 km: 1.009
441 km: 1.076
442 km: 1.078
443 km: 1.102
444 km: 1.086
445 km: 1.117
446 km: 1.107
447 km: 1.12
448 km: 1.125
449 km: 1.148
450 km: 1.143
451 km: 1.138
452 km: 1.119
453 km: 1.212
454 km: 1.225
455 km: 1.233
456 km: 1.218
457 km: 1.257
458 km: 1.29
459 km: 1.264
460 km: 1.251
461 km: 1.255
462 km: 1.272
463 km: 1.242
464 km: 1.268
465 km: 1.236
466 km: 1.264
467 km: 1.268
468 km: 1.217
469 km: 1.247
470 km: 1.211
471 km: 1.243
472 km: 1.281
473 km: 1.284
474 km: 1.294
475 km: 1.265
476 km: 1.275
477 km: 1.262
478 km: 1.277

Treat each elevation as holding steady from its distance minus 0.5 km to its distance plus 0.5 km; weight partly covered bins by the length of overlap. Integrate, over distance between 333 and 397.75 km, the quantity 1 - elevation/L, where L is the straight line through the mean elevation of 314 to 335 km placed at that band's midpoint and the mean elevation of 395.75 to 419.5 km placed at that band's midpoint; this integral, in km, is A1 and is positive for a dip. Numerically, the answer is -2.63 km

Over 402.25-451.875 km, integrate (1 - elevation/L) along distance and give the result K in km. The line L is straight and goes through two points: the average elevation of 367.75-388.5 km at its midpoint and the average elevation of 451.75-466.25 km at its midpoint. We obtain 7.1 km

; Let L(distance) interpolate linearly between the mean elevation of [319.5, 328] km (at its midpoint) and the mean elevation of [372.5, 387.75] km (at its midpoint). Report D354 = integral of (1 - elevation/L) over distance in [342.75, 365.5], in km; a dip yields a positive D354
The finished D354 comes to 1.2 km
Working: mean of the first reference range 1.18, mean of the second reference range 1.2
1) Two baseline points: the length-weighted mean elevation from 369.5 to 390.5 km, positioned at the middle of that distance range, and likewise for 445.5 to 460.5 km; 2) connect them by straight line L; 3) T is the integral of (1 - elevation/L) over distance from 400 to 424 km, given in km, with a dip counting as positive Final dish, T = 3.2 km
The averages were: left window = 1.2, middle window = 1.04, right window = 1.19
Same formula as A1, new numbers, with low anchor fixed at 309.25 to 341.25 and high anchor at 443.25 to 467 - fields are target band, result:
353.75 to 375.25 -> 0.29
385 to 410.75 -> 0.58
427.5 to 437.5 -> 1.39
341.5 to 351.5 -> 0.46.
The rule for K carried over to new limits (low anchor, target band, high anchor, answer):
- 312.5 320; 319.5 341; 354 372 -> 0.4 km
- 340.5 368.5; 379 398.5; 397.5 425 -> -2.4 km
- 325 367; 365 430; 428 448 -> -1.5 km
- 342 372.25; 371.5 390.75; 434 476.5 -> -1.0 km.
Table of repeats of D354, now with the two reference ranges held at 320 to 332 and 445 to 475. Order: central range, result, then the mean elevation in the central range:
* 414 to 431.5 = 3.2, 0.986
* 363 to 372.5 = 0.3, 1.15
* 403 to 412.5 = 0.9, 1.08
